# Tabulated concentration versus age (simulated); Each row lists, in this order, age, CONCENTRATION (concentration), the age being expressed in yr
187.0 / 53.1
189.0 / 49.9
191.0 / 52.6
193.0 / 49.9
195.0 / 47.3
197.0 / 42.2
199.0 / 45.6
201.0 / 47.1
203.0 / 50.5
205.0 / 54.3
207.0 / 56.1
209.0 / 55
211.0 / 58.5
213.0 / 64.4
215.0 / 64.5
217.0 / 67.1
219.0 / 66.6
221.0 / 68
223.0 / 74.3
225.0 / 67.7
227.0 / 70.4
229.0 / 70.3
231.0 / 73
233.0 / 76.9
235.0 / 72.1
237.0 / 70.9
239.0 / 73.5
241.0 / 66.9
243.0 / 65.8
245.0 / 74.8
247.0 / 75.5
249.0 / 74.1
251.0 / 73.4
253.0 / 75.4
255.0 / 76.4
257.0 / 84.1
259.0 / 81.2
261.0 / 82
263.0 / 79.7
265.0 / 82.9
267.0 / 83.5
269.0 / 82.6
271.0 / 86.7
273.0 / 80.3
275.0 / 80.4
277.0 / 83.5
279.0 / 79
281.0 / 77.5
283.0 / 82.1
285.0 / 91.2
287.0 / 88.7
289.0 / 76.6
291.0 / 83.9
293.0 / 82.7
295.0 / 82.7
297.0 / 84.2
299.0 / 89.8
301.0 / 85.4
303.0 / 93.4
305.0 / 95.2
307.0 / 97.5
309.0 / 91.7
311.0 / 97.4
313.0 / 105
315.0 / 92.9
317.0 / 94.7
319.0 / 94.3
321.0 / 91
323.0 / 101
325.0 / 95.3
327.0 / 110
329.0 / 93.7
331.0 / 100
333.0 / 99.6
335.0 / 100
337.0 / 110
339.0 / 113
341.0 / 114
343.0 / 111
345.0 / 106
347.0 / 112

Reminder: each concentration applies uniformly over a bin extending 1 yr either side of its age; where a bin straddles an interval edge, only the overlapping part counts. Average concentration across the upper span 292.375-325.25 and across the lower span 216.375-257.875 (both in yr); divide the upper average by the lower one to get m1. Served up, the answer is 1.3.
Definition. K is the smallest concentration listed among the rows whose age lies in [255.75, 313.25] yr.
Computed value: 76.6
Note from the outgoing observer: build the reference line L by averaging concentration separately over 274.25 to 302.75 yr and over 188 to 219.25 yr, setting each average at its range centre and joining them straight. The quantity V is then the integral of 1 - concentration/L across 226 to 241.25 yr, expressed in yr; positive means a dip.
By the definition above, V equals -1.7 yr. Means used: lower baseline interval 54.2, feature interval 72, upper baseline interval 83.7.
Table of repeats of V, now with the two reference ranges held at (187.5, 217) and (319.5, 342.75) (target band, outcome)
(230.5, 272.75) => -2.78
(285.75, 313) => 0.45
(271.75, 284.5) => 0.20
